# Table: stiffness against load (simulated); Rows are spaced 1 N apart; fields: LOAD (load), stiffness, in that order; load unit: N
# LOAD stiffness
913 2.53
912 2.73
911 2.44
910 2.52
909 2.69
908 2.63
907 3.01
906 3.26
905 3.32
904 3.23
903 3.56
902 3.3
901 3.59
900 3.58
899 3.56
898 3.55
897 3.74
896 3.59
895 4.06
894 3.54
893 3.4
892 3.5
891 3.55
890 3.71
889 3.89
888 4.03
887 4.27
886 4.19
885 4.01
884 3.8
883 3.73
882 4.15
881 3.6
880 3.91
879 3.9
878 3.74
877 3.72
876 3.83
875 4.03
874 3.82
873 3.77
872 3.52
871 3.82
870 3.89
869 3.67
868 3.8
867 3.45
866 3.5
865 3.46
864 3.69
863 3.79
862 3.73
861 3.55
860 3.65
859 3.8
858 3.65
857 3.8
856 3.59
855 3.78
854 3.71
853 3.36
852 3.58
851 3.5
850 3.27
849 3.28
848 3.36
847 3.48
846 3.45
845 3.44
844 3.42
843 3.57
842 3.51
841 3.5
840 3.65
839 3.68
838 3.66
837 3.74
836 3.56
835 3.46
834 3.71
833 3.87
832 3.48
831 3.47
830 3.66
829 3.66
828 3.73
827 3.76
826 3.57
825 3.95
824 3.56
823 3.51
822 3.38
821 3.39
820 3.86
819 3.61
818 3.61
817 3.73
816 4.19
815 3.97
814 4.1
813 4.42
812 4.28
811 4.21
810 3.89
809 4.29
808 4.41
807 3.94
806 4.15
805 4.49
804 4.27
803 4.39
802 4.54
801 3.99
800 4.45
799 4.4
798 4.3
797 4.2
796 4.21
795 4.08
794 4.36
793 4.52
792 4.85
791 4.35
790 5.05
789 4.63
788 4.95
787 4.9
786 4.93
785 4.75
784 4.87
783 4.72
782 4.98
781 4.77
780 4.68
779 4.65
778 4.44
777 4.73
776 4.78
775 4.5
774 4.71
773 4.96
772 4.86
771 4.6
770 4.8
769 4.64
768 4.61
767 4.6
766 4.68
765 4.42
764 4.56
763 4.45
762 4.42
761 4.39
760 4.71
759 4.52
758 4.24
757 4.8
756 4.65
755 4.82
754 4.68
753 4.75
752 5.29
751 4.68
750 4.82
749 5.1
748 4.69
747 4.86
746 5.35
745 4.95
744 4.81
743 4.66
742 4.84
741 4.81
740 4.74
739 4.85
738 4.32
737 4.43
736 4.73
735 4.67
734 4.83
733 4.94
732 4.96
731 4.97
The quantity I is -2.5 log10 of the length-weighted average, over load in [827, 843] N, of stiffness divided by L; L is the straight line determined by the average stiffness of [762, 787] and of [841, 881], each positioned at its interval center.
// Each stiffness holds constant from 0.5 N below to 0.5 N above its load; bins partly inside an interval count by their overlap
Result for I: 0.09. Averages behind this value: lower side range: 4.69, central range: 3.63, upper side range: 3.63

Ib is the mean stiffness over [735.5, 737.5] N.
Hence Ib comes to 4.58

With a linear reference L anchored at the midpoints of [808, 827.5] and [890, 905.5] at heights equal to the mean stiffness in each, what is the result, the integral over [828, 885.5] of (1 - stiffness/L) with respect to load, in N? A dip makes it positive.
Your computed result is 0.9 N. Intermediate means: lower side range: 3.87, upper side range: 3.54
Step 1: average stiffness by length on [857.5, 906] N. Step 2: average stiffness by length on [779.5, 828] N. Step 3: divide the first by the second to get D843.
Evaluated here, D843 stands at 0.9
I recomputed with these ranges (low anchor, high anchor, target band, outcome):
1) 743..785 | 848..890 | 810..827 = 0.102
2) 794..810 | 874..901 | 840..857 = 0.146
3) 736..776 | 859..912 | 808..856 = 0.105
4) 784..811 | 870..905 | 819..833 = 0.165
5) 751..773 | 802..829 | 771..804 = -0.069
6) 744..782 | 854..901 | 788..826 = 0.049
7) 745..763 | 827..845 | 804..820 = -0.038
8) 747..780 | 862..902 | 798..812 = 0.022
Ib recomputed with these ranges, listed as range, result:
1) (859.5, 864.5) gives 3.68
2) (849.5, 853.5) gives 3.43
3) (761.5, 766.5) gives 4.51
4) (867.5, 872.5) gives 3.74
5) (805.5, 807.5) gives 4.04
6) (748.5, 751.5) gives 4.87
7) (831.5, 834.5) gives 3.69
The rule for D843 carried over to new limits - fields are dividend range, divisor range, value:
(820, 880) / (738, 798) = 0.77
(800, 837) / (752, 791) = 0.83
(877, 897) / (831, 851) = 1.08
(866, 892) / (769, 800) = 0.82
